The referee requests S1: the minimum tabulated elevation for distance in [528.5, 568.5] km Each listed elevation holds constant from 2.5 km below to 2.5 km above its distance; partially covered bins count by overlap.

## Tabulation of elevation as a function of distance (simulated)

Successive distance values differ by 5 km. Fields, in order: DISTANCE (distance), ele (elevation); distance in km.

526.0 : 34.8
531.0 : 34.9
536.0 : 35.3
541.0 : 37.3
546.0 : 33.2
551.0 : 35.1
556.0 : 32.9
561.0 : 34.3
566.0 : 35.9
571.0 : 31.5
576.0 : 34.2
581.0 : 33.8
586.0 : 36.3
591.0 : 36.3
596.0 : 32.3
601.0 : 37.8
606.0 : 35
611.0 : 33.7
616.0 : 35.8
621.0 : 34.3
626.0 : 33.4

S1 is 32.9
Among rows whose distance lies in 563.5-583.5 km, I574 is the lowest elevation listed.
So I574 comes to 31.5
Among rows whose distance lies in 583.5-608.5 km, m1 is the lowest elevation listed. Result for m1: 32.3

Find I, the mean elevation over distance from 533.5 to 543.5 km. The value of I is 36.3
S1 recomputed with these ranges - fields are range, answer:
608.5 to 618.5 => 33.7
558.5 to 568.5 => 34.3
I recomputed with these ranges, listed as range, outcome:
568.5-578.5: 32.9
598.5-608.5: 36.4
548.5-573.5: 33.9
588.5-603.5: 35.5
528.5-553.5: 35.2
